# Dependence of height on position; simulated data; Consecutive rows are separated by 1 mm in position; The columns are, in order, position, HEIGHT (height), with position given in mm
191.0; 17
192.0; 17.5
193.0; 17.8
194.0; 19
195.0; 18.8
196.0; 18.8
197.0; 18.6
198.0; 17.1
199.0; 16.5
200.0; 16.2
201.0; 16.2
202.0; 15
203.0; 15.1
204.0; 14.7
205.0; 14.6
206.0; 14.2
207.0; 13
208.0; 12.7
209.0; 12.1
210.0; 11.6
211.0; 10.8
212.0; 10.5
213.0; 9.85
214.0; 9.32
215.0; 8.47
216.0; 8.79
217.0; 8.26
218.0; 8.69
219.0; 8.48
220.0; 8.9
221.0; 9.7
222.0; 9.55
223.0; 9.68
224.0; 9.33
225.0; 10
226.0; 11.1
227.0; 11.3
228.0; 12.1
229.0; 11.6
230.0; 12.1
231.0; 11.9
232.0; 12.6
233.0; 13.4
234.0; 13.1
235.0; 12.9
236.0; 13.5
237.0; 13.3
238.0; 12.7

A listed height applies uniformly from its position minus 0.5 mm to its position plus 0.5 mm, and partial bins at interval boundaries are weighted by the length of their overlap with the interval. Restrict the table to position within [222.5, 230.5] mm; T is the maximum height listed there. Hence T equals 12.1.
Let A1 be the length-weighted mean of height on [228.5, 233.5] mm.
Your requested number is 12.3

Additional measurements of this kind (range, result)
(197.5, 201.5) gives 16.5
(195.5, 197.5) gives 18.7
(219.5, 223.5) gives 9.46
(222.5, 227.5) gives 10.3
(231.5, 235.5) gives 13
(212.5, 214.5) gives 9.59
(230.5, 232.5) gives 12.2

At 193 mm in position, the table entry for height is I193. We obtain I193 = 17.8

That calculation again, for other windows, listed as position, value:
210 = 11.6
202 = 15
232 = 12.6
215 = 8.47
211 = 10.8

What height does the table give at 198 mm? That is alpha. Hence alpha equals 17.1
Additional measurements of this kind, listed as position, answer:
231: 11.9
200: 16.2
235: 12.9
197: 18.6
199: 16.5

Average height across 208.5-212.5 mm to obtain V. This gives 11.2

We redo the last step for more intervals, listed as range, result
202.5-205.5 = 14.8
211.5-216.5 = 9.39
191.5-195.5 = 18.3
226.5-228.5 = 11.7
